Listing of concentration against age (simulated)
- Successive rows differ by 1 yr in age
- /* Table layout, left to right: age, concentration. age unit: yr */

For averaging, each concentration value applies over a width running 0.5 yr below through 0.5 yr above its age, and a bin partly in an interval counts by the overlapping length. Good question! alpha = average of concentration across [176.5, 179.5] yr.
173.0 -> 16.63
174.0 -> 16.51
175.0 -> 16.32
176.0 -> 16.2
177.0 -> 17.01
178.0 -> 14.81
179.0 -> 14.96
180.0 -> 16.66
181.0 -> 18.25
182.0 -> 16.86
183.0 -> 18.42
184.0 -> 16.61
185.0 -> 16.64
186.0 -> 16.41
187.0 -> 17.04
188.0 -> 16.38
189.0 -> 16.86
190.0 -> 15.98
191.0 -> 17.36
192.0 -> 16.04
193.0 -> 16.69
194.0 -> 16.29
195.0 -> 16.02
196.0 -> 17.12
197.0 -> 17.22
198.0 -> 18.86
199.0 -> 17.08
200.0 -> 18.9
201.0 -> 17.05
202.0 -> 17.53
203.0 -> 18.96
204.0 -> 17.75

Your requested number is 15.6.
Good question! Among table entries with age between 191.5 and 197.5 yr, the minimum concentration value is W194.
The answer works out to 16.02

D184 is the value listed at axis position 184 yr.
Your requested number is 16.61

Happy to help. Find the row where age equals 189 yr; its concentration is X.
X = 16.86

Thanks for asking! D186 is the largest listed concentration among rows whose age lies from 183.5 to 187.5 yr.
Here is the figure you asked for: 17.04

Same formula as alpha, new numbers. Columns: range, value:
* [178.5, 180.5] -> 15.8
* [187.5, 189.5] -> 16.6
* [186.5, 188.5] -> 16.7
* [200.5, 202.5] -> 17.3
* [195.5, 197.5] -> 17.2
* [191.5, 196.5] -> 16.4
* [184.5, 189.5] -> 16.7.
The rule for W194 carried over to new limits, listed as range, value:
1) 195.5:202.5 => 17.05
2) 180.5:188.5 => 16.38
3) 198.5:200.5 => 17.08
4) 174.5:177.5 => 16.2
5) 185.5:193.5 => 15.98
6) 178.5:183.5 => 14.96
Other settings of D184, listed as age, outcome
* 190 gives 15.98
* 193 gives 16.69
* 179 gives 14.96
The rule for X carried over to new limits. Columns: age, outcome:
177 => 17.01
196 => 17.12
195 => 16.02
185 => 16.64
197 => 17.22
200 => 18.9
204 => 17.75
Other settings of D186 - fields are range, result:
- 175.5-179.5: 17.01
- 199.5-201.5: 18.9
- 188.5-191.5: 17.36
